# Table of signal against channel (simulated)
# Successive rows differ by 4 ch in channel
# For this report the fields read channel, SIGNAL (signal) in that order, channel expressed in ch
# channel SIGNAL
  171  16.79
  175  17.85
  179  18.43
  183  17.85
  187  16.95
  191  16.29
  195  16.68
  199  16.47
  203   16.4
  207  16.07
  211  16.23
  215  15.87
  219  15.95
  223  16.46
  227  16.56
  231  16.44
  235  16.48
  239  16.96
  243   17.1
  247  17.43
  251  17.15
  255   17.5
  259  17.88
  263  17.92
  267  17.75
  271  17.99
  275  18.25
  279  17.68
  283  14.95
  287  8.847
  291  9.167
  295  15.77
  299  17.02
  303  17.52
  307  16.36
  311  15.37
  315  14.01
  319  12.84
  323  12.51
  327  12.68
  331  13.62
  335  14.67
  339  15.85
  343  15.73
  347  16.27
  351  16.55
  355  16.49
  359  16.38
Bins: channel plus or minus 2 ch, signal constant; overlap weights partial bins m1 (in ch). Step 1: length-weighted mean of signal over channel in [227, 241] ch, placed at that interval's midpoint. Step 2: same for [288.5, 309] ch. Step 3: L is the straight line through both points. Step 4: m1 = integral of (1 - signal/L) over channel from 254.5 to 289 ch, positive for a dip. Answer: -1.71 ch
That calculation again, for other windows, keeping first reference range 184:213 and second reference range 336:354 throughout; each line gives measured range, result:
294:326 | 2.1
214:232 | 0.2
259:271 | -1.2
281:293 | 3.9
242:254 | -0.7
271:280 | -1.0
